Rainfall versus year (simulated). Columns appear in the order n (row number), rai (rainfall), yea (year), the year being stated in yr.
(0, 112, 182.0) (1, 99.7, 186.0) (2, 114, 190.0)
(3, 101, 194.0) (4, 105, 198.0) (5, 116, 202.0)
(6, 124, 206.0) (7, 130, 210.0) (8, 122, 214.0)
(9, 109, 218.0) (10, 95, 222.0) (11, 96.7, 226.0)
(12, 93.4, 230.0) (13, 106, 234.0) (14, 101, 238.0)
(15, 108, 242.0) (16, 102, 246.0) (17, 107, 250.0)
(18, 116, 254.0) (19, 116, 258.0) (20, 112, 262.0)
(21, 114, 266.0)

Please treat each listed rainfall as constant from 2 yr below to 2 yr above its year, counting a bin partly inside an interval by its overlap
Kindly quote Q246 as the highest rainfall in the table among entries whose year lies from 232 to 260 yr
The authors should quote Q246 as 116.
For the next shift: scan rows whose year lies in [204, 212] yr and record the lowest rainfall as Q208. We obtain 124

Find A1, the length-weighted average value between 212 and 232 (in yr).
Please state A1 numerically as 103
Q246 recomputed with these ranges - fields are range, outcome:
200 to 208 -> 124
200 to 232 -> 130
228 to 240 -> 106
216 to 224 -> 109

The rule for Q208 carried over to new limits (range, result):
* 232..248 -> 101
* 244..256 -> 102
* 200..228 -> 95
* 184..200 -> 99.7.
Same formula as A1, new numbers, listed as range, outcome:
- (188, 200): 107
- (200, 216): 123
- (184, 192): 107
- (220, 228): 95.8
